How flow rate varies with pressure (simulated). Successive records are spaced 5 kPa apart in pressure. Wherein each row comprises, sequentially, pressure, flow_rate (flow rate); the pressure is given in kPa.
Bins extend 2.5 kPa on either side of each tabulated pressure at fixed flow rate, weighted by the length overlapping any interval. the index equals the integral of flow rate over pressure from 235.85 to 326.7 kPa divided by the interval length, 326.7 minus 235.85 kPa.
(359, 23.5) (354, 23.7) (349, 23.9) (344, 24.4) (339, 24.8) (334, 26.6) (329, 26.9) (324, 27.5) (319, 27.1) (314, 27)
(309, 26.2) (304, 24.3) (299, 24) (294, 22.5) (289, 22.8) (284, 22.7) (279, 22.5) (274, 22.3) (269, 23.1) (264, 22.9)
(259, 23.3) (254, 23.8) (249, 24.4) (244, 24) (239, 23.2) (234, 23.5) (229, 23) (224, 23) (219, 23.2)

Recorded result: 24.1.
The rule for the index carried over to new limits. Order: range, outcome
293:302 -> 23.4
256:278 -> 22.9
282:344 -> 25.2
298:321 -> 25.8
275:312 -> 23.6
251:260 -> 23.6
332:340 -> 25.8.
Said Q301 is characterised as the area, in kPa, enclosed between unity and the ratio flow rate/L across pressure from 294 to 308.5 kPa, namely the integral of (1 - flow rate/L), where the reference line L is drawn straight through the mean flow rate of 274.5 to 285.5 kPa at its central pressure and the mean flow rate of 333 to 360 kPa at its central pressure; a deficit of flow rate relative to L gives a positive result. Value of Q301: -0.6 kPa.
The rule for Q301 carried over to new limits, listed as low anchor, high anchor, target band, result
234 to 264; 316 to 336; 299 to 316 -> 0.45 kPa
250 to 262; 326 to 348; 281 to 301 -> 1.24 kPa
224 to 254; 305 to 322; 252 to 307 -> 4.51 kPa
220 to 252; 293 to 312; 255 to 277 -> 0.90 kPa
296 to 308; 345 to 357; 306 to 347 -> -3.67 kPa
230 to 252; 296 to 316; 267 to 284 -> 1.32 kPa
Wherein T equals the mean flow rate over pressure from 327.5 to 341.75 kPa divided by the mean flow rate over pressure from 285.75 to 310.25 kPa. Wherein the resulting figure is 1.1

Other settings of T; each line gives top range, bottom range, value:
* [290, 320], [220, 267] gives 1.07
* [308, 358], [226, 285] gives 1.11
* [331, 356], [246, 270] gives 1.05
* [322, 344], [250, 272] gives 1.12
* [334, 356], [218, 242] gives 1.06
